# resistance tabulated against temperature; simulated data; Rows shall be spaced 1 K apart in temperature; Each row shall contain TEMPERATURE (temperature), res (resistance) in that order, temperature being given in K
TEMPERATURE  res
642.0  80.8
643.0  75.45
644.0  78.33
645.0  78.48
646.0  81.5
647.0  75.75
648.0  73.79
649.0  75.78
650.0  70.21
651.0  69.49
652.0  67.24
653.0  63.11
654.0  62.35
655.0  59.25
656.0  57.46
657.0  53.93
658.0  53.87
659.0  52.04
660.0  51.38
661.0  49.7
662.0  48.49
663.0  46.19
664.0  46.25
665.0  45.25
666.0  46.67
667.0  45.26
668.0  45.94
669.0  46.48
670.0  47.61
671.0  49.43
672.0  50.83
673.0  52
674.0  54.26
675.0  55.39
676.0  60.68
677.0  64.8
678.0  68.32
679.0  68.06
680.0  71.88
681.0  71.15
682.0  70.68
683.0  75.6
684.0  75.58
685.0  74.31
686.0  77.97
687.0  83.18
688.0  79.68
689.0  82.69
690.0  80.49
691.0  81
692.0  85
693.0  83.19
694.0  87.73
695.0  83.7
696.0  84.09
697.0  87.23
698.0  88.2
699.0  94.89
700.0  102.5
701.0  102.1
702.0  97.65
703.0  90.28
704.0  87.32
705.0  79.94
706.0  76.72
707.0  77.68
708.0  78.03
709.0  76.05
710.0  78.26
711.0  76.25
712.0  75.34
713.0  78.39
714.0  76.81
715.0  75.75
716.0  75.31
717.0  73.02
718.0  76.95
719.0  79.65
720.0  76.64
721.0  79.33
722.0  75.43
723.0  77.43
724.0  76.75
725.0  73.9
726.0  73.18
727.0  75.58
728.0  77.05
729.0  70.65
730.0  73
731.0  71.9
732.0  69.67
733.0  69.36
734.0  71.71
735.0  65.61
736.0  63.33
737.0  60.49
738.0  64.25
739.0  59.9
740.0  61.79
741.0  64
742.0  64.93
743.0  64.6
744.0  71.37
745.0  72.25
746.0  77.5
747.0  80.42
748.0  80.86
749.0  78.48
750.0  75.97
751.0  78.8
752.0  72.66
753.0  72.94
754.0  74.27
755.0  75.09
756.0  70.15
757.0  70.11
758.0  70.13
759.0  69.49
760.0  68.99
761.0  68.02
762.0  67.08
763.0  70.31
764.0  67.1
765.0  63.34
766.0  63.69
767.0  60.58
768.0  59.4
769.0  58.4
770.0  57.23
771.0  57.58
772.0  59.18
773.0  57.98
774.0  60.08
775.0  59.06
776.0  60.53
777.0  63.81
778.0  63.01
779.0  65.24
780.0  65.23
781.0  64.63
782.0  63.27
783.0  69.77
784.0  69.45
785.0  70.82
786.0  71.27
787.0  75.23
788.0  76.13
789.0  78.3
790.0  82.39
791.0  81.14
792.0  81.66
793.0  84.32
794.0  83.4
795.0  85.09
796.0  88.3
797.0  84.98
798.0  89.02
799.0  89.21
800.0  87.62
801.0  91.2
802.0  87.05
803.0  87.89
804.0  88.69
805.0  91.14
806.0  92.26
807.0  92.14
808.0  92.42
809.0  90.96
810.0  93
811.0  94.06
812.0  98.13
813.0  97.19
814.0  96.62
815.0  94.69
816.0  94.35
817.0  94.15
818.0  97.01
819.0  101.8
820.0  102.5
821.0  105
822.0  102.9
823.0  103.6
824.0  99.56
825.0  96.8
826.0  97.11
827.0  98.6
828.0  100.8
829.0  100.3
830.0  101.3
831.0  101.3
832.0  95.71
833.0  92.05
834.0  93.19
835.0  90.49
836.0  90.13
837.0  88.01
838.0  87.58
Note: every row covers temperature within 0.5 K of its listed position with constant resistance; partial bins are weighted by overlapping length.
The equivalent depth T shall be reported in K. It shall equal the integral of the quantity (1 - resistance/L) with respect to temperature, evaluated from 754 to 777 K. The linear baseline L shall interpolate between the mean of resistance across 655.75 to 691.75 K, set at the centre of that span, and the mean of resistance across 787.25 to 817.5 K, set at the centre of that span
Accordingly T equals 4.6 K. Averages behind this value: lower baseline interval 60.9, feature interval 64.5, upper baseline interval 88.8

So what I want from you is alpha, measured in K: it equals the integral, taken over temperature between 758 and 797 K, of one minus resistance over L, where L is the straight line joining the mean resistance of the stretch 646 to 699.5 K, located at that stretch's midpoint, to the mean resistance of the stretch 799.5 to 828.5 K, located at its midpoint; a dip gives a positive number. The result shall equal 8.47 K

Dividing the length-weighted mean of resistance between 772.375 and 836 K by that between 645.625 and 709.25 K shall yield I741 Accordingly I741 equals 1.2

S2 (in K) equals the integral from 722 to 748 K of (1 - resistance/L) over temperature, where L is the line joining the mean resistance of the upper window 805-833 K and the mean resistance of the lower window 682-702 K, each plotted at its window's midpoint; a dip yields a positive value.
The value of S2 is 5.4 K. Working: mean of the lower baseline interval 84.7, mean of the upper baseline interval 97.4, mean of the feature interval 70.3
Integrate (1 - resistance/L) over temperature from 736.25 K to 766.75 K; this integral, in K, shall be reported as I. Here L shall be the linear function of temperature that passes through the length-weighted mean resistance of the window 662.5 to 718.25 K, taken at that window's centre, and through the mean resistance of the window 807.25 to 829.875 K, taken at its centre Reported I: 5.3 K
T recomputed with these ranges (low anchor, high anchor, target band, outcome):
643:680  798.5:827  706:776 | 6.25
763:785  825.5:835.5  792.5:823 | -3.50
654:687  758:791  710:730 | -4.58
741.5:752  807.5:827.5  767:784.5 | 4.59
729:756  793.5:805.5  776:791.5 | 2.39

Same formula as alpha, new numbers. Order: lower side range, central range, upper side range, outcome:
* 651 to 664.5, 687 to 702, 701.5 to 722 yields -3.3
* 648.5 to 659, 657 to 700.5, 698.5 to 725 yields 2.9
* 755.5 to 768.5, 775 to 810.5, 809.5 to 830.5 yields 1.8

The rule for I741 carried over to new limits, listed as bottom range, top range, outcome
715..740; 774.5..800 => 1.04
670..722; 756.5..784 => 0.83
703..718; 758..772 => 0.82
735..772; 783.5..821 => 1.30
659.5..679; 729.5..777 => 1.30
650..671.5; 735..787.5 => 1.26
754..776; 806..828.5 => 1.51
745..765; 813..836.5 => 1.34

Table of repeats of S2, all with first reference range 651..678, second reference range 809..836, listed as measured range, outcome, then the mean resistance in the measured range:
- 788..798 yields 0.7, 83.2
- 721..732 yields -0.6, 74.5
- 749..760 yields 0.8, 73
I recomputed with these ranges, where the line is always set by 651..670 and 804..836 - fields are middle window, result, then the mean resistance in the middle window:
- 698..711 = -4.4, 86.4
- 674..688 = -2.9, 70.3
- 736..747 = 1.2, 66.6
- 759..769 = 2.0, 65.2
